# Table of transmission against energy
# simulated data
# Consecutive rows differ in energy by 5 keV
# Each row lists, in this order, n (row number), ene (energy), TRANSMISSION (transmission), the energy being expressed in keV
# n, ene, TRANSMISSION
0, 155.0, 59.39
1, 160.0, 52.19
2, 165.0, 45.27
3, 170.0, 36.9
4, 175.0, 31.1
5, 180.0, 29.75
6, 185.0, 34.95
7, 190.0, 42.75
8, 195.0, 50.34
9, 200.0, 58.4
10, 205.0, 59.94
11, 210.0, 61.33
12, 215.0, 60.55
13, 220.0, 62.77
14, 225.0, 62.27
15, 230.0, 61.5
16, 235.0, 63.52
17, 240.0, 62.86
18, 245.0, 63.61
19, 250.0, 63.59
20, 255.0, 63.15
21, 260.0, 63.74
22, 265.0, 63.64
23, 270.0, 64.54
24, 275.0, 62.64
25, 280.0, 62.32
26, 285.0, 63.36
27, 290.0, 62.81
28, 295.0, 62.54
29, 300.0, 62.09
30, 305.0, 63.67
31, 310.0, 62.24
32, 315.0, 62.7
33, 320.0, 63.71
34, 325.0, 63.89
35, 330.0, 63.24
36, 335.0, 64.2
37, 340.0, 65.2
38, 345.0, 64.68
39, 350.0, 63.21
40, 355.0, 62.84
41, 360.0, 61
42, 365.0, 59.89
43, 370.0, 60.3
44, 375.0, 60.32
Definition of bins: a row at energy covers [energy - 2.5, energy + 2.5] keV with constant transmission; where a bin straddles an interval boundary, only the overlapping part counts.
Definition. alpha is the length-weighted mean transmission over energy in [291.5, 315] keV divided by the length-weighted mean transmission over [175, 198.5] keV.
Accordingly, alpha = 1.6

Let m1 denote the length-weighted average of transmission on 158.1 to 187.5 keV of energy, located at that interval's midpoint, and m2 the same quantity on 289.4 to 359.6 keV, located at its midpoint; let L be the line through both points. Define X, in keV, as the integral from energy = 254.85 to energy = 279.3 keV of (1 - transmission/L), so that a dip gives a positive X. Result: -4.4 keV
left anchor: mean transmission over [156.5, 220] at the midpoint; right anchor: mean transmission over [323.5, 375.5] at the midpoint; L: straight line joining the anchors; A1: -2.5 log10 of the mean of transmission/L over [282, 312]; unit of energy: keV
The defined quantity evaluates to -0.09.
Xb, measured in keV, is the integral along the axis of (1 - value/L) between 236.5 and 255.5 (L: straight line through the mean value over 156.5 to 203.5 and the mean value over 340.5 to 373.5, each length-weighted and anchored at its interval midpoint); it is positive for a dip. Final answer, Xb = -5.0 keV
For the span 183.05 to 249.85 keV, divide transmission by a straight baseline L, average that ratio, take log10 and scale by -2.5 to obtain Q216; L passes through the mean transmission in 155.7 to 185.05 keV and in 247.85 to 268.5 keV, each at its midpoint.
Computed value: -0.103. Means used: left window 39.9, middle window 57.7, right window 63.6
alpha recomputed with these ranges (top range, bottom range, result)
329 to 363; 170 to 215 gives 1.37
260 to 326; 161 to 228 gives 1.28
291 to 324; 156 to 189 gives 1.59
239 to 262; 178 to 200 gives 1.52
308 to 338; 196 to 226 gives 1.05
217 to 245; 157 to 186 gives 1.61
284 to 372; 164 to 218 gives 1.35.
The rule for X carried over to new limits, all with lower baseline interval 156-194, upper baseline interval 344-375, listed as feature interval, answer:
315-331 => -1.7 keV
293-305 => -1.7 keV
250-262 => -3.3 keV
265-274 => -2.2 keV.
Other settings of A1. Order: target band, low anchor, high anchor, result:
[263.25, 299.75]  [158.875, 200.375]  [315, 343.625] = -0.12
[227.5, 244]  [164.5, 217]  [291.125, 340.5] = -0.19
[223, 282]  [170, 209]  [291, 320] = -0.17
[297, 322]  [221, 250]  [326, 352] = 0.02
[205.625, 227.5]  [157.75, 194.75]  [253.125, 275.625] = -0.22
